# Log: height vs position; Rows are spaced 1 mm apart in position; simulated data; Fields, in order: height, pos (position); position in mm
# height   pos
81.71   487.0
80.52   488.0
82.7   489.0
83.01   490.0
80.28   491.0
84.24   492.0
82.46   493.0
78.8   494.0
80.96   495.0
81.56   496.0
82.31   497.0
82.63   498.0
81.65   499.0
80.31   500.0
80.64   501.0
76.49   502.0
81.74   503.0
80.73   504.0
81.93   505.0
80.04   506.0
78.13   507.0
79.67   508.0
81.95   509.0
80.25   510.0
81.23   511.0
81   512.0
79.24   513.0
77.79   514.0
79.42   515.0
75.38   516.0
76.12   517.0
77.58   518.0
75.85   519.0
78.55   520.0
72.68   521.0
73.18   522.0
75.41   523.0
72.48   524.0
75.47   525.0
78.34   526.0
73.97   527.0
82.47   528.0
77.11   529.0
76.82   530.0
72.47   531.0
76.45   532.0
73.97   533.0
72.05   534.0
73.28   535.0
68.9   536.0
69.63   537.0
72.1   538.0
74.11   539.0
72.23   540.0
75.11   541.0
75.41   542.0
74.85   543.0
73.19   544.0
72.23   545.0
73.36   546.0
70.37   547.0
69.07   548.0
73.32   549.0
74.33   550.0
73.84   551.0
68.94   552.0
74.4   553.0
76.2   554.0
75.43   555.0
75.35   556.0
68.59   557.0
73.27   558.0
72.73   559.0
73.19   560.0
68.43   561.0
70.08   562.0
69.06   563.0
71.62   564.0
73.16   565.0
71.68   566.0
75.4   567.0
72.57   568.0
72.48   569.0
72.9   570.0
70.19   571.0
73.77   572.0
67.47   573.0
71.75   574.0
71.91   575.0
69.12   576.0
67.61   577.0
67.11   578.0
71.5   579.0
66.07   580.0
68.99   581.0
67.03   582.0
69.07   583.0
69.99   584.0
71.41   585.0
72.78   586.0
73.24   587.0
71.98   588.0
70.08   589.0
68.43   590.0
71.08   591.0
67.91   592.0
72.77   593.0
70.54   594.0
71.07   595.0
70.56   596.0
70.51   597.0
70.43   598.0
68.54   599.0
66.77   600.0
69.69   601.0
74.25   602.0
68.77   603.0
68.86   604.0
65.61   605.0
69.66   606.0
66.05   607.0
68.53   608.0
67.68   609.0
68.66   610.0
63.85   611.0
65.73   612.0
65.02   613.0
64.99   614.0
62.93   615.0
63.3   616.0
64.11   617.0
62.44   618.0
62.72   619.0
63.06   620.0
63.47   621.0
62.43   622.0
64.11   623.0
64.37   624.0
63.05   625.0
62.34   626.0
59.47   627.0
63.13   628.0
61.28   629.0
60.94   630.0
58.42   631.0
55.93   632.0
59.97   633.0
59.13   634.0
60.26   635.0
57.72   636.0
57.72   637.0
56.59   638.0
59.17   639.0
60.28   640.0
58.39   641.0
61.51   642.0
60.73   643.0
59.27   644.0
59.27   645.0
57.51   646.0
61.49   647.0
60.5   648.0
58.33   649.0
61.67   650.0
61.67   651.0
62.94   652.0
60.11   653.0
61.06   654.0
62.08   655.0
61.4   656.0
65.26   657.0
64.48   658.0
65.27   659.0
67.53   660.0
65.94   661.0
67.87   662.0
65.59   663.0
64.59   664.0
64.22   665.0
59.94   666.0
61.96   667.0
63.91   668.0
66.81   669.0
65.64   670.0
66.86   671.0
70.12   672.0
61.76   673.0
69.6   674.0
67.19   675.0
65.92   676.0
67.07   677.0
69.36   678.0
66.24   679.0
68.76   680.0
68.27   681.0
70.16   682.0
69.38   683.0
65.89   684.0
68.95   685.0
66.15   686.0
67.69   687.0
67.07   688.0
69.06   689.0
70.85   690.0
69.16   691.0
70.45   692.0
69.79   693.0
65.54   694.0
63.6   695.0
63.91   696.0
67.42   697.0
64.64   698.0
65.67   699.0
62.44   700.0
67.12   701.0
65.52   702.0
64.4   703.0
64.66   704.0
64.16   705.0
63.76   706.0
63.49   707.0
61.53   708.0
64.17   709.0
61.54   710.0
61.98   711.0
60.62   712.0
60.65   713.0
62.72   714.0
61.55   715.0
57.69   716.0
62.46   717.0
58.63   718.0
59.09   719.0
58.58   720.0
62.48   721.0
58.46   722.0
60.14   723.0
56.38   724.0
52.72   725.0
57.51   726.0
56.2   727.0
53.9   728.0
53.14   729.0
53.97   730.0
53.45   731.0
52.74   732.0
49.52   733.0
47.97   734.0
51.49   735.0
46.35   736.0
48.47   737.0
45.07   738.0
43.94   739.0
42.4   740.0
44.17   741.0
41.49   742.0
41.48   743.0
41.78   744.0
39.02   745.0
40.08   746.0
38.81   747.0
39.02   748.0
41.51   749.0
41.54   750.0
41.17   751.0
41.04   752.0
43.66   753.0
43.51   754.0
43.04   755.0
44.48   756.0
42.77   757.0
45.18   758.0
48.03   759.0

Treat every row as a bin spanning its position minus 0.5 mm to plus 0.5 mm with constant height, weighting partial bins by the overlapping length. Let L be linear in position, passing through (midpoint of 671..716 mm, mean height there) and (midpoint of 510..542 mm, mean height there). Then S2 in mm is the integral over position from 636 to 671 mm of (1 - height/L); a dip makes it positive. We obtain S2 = 3.10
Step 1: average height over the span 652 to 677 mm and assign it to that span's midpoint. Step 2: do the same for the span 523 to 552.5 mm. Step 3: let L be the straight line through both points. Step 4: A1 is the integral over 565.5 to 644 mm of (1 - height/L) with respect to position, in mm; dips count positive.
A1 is 3.0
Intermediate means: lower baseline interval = 73.7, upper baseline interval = 64.8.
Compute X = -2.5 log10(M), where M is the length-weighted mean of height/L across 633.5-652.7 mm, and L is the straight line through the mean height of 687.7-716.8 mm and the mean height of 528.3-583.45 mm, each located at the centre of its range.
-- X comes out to 0.135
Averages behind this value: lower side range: 72.1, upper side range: 64.6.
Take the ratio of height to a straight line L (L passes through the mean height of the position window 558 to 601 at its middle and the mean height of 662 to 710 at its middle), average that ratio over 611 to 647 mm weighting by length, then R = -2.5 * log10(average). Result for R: 0.12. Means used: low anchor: 70.6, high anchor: 66.1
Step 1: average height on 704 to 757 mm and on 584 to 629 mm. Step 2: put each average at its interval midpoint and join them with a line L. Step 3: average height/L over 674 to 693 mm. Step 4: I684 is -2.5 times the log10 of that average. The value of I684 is -0.184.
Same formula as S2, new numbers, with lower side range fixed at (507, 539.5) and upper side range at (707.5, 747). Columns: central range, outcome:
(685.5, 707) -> -3.6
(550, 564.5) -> 0.0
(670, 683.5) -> -2.0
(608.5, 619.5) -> 0.2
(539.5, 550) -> 0.1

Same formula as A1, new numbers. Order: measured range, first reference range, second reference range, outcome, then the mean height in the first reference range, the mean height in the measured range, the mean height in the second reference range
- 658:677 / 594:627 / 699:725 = -0.6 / 66.3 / 65.6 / 61.7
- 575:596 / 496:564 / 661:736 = 0.4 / 75.6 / 70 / 62.9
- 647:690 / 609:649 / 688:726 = -2.1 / 61.5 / 65.4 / 63.1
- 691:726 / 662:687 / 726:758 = -4.2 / 66.5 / 62.6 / 45.6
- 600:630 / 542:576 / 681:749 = 0.9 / 72.3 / 65.1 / 58.1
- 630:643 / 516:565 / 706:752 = 0.8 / 73.6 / 58.9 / 52.2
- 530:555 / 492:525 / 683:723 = 1.1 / 79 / 73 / 64.2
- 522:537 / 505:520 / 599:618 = 0.4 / 78.9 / 74.7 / 66.8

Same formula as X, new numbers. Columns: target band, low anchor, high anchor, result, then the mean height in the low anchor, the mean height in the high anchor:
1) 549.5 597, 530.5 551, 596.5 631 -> -0.026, 72.8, 65.4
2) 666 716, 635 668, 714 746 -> -0.158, 61.6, 52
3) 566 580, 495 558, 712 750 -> -0.007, 76.1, 51.2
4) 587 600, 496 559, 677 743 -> 0.000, 76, 60.3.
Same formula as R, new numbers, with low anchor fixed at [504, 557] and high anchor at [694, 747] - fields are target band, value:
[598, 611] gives -0.01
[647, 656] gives 0.04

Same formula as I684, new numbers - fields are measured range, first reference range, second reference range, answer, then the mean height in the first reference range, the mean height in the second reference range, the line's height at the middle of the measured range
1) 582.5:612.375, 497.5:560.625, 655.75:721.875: 0.03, 75.8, 65.1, 71.2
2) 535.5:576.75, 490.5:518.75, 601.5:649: 0.01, 80.1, 62.6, 72.6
